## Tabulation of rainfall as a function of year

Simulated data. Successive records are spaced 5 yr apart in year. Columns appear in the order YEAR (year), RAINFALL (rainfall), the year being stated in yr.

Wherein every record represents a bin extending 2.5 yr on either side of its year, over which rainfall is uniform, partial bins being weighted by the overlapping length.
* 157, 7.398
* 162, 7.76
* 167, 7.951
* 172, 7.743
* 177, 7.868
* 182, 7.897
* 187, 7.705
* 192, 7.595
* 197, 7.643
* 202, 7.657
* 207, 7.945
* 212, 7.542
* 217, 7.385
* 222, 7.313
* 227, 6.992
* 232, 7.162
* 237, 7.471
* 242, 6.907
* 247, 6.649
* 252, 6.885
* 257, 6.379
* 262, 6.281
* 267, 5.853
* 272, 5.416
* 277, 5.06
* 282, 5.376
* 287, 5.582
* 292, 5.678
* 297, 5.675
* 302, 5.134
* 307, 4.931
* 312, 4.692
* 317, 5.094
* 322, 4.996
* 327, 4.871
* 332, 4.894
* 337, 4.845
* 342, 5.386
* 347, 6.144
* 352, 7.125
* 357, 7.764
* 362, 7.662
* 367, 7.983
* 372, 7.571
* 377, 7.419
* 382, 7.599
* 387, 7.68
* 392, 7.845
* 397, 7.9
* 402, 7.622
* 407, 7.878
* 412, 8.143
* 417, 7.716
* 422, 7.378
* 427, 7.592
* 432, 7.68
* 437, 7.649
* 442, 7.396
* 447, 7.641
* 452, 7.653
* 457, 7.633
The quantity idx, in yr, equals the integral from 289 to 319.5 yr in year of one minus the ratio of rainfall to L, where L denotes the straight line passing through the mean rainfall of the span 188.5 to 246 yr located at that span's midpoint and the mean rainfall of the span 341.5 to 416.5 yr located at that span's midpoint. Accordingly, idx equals 9.2 yr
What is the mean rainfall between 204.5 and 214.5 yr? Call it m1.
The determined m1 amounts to 7.74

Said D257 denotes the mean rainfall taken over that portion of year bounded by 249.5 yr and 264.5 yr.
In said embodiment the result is 6.51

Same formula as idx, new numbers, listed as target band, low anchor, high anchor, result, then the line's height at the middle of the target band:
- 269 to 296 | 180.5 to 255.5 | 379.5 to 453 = 7.3 yr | 7.47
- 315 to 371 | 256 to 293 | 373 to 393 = 6.7 yr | 6.9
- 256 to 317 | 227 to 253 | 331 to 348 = 7.3 yr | 6.21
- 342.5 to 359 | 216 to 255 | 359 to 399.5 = 1.7 yr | 7.58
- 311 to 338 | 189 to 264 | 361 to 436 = 9.3 yr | 7.49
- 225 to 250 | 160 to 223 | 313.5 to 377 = 0.8 yr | 7.26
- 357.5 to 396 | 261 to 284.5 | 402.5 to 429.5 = -3.0 yr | 7.14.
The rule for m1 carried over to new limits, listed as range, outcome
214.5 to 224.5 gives 7.35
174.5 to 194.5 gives 7.77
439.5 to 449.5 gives 7.52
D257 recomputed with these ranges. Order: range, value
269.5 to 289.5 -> 5.36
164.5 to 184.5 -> 7.86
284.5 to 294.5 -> 5.63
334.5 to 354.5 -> 5.88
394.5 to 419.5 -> 7.85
